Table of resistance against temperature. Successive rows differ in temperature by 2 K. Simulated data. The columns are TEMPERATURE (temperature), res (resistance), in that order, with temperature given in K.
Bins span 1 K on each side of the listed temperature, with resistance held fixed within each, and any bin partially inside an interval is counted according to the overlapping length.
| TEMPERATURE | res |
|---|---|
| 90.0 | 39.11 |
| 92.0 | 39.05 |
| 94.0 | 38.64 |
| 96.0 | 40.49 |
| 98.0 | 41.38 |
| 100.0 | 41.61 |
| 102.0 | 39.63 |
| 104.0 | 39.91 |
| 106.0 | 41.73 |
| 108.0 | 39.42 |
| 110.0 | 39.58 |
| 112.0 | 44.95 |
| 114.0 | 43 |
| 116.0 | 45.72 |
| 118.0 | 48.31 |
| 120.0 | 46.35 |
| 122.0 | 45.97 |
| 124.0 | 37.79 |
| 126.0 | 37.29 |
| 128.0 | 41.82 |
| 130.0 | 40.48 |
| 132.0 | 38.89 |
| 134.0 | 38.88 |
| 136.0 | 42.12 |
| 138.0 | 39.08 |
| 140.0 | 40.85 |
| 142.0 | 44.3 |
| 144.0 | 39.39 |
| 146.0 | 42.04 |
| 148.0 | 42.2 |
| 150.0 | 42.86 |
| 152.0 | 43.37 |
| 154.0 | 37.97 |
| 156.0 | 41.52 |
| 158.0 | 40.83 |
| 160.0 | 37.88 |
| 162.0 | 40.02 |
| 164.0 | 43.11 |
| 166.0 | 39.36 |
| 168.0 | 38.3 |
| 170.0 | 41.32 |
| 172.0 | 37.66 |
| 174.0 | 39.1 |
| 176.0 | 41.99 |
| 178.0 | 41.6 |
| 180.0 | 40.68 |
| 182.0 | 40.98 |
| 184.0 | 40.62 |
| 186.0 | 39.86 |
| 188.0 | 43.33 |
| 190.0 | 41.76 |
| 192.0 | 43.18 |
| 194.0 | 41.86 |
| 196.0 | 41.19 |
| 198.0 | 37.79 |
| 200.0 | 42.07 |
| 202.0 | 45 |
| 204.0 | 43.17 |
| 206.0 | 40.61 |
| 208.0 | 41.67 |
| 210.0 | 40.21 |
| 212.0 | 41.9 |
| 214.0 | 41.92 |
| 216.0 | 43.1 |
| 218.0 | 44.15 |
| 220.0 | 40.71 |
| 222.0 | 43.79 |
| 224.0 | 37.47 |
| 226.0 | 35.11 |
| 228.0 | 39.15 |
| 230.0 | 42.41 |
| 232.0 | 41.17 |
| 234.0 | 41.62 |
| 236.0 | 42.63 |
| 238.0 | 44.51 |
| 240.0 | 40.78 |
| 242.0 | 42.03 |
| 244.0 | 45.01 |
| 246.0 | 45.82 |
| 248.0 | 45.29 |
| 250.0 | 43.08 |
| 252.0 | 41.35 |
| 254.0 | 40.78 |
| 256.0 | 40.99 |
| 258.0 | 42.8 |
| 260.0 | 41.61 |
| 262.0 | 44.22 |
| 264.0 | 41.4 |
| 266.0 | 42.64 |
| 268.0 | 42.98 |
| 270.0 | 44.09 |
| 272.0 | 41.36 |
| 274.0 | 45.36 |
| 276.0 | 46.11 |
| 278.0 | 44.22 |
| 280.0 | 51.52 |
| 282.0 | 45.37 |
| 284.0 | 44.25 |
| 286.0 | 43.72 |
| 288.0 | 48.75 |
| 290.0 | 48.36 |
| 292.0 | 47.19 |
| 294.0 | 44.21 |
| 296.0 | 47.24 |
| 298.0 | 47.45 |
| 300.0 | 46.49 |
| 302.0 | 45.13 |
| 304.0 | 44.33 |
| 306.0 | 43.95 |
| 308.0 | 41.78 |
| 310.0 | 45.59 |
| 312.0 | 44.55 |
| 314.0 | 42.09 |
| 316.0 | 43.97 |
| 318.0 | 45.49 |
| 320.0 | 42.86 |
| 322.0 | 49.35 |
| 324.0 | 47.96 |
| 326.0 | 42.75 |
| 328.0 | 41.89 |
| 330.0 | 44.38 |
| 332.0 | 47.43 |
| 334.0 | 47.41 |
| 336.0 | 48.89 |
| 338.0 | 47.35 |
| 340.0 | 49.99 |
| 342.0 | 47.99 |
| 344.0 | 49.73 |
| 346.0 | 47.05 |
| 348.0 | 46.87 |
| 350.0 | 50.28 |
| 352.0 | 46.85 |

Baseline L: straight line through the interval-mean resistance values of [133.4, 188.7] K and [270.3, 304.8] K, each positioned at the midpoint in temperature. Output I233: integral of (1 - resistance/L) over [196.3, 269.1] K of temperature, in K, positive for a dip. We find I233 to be 2.8 K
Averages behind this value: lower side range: 40.8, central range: 42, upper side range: 45.9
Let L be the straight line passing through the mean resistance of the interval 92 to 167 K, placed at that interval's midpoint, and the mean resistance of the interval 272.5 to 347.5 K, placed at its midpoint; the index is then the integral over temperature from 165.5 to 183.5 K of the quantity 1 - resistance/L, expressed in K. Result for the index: 1.0 K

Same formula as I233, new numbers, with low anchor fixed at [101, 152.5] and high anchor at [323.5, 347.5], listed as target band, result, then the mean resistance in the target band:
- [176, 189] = 0.6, 41.2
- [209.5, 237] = 1.9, 41.1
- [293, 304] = 0.0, 45.9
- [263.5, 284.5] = 0.4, 44.6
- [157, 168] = 0.7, 40.1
